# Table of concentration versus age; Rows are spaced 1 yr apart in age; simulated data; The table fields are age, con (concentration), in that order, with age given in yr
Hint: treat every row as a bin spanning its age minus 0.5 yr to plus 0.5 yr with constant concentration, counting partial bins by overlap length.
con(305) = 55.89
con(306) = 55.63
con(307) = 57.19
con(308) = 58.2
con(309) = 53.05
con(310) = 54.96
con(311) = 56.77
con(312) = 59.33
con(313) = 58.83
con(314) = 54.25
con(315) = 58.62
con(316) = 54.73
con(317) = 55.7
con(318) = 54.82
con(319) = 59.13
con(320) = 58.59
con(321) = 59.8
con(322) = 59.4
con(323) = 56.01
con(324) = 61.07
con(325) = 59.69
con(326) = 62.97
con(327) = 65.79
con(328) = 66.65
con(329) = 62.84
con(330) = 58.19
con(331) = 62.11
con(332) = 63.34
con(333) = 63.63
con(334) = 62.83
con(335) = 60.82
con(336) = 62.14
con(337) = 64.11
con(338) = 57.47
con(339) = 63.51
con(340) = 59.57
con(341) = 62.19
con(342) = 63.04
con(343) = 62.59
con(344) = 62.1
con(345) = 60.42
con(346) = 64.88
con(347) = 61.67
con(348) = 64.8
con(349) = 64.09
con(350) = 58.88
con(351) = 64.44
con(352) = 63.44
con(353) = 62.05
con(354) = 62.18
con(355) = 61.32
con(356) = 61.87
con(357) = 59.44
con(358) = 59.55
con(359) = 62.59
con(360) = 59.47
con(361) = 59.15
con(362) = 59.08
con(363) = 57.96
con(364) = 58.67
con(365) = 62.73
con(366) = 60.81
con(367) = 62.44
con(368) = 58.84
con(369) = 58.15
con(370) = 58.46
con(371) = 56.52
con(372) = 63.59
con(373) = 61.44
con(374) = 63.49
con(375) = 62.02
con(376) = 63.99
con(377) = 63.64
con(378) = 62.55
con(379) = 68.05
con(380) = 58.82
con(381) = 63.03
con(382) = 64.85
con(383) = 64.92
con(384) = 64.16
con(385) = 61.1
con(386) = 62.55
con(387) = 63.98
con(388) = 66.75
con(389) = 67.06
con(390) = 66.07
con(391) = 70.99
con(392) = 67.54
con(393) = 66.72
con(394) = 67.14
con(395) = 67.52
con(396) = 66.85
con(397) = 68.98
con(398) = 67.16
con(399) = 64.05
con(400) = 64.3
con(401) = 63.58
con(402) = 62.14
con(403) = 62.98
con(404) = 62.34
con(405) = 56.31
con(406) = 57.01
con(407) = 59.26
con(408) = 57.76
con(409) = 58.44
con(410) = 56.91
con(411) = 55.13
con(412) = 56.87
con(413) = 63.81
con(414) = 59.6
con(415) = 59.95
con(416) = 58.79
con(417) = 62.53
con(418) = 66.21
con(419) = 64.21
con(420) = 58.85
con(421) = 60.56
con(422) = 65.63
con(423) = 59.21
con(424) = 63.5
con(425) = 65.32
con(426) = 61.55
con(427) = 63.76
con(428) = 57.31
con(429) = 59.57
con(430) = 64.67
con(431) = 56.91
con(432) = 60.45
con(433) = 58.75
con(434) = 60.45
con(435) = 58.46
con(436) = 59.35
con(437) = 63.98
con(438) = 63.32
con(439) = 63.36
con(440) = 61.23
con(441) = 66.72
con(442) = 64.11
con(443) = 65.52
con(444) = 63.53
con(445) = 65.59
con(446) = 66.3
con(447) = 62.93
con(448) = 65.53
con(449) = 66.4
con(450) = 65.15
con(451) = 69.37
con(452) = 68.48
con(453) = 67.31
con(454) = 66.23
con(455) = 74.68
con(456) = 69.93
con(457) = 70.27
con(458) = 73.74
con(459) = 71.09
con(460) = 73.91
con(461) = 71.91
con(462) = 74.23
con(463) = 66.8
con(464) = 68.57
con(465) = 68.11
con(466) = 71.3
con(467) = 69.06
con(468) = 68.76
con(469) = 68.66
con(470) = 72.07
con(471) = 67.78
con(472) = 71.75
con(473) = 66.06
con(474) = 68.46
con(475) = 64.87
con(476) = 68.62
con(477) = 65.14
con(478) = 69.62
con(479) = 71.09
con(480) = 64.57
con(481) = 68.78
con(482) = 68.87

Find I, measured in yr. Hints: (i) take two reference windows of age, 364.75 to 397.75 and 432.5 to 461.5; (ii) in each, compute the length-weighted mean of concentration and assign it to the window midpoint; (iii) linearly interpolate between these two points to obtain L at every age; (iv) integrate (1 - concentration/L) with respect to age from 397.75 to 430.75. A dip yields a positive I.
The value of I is 2.0 yr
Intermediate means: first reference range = 63.8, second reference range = 66.1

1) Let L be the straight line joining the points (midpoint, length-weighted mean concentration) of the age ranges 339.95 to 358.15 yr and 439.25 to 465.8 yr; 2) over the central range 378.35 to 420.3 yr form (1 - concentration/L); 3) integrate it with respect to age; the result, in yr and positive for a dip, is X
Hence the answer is 1.26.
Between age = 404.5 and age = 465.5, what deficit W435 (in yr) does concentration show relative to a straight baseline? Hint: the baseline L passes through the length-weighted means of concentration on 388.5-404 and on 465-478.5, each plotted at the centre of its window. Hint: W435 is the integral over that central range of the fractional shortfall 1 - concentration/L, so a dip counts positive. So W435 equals 3.4 yr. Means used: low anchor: 66.1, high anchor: 68.6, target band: 63.7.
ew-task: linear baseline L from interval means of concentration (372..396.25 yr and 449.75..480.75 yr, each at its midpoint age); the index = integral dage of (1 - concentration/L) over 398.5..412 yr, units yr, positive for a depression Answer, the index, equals 1.2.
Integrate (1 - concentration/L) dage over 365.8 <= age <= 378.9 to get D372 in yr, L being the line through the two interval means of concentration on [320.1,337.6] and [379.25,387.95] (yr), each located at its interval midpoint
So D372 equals 0.3 yr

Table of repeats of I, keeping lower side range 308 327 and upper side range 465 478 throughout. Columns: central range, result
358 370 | 0.2 yr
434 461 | 0.2 yr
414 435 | 1.3 yr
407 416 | 0.8 yr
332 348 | -0.7 yr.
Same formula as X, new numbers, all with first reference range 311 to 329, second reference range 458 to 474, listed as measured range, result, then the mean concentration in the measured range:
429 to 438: 1.0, 60.5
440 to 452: 0.5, 65.5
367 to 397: 0.0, 63.9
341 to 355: -0.3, 62.6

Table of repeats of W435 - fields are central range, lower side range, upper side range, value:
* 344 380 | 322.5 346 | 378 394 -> 1.2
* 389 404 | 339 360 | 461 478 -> -0.3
